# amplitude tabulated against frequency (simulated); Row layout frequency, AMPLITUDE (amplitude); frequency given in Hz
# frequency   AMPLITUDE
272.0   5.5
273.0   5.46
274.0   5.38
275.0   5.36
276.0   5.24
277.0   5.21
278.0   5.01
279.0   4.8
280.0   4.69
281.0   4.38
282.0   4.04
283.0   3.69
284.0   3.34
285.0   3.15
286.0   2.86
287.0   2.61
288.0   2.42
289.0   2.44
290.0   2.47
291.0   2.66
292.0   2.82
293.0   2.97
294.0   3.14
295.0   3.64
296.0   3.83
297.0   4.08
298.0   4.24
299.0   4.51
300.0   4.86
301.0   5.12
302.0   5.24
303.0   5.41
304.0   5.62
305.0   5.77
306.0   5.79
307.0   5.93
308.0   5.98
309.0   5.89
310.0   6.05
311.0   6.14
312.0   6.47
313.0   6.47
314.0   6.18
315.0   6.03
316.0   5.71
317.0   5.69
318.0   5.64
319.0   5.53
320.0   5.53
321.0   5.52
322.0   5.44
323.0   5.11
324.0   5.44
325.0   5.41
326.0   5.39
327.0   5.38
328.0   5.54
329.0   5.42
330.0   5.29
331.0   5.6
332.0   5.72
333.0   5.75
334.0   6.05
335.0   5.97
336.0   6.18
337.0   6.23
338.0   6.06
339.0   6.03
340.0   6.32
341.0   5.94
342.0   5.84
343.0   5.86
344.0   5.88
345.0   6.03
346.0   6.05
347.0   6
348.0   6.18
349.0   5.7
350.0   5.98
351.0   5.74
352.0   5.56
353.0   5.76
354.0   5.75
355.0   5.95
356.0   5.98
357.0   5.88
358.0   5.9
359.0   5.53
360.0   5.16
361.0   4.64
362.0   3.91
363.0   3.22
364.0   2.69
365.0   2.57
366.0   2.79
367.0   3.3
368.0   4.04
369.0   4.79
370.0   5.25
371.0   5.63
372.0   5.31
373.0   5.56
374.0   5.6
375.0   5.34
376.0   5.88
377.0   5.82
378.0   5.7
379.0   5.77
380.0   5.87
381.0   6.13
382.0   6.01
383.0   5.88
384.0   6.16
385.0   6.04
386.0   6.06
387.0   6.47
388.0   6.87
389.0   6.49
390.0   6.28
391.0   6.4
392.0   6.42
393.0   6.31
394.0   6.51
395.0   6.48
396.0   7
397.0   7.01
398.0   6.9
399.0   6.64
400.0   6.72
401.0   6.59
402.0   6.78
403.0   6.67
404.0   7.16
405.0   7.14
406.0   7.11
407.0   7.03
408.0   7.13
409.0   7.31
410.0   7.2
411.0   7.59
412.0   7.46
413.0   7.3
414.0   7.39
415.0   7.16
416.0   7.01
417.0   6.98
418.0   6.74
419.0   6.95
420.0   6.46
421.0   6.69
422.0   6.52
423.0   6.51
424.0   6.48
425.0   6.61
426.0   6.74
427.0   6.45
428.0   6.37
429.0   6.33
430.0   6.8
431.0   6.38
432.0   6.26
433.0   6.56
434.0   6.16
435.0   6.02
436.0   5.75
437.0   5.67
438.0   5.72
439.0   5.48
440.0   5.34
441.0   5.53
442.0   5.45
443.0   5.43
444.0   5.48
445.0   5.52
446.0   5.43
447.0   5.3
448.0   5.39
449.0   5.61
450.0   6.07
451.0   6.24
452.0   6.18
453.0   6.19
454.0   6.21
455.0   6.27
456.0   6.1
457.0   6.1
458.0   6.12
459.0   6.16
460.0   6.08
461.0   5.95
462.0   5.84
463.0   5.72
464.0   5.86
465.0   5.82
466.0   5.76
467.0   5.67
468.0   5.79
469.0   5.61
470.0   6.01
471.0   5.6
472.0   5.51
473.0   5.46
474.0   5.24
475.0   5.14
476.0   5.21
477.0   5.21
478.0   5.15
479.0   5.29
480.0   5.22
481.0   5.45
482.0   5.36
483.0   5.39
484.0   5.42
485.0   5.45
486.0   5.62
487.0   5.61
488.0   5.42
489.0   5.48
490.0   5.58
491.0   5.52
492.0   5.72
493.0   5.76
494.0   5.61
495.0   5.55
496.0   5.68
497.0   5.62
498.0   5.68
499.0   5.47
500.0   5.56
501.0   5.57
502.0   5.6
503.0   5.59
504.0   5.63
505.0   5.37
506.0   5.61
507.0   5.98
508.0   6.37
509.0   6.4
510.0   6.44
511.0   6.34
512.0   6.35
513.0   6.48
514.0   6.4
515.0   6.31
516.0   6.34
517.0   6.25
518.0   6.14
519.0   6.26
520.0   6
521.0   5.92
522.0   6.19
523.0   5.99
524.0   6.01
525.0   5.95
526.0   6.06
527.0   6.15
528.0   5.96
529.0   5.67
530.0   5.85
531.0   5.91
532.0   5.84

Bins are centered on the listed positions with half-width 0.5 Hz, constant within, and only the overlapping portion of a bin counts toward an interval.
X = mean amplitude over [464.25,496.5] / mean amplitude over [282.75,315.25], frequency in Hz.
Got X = 1.2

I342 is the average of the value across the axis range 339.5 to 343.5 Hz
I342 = 5.99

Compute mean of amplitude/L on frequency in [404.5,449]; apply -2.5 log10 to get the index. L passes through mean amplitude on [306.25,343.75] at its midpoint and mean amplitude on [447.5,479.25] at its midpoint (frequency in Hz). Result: -0.112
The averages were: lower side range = 5.8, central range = 6.41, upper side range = 5.77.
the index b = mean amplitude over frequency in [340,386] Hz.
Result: 5.36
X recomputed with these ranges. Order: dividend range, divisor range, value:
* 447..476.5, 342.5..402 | 1.03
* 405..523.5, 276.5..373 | 1.20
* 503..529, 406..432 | 0.89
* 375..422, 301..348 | 1.14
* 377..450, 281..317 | 1.42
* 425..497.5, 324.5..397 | 1.02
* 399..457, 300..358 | 1.11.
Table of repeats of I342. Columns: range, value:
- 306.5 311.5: 6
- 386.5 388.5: 6.67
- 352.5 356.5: 5.86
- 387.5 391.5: 6.51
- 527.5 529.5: 5.81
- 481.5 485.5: 5.41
